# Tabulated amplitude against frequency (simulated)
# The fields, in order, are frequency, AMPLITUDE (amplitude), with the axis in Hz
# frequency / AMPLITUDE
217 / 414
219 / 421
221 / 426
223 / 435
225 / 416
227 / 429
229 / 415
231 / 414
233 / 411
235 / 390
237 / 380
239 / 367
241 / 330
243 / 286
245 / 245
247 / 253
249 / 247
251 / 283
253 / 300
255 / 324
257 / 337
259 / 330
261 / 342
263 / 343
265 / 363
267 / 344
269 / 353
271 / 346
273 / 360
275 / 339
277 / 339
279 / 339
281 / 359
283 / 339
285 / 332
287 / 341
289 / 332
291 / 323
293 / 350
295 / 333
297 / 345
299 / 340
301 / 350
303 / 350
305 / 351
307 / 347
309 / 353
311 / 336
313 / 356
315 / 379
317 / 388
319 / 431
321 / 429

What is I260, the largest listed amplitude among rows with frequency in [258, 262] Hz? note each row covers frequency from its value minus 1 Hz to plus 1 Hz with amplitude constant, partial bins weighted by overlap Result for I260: 342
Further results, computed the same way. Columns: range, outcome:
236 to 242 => 380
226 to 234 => 429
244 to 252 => 283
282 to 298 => 350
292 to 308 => 351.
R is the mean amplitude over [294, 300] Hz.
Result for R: 339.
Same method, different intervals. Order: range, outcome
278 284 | 346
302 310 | 350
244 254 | 266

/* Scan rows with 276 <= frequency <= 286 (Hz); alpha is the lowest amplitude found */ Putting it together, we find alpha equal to 332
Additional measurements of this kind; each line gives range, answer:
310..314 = 336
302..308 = 347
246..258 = 247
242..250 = 245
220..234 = 411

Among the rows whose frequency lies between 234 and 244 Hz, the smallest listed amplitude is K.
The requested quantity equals 286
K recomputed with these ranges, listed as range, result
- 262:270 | 343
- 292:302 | 333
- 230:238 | 380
